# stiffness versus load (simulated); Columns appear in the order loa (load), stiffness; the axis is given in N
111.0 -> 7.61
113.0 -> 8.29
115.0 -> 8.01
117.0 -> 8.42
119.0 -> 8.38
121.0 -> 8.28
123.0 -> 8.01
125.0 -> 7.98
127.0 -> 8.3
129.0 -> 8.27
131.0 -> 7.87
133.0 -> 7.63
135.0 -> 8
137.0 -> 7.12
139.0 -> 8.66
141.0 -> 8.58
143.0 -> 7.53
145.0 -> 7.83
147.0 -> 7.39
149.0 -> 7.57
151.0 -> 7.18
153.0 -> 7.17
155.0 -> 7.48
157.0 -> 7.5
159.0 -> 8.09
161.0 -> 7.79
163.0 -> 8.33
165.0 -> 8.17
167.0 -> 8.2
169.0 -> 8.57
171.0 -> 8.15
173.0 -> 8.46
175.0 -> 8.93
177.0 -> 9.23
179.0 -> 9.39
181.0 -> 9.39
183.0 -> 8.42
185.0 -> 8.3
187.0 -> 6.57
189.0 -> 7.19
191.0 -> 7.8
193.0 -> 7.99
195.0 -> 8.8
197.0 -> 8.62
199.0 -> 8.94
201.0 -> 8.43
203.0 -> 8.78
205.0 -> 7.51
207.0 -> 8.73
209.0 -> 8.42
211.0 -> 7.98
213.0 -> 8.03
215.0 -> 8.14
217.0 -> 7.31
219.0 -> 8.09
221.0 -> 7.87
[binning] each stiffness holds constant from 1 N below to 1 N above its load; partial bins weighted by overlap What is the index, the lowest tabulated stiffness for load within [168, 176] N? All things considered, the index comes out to 8.15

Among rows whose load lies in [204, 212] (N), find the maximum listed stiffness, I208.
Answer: 8.73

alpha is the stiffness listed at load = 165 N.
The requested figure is 8.17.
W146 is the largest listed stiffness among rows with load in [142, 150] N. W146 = 7.83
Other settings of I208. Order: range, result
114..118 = 8.42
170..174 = 8.46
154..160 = 8.09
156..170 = 8.57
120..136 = 8.3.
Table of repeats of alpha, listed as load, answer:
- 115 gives 8.01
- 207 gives 8.73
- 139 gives 8.66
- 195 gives 8.8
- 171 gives 8.15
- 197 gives 8.62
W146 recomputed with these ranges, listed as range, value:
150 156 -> 7.48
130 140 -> 8.66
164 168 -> 8.2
